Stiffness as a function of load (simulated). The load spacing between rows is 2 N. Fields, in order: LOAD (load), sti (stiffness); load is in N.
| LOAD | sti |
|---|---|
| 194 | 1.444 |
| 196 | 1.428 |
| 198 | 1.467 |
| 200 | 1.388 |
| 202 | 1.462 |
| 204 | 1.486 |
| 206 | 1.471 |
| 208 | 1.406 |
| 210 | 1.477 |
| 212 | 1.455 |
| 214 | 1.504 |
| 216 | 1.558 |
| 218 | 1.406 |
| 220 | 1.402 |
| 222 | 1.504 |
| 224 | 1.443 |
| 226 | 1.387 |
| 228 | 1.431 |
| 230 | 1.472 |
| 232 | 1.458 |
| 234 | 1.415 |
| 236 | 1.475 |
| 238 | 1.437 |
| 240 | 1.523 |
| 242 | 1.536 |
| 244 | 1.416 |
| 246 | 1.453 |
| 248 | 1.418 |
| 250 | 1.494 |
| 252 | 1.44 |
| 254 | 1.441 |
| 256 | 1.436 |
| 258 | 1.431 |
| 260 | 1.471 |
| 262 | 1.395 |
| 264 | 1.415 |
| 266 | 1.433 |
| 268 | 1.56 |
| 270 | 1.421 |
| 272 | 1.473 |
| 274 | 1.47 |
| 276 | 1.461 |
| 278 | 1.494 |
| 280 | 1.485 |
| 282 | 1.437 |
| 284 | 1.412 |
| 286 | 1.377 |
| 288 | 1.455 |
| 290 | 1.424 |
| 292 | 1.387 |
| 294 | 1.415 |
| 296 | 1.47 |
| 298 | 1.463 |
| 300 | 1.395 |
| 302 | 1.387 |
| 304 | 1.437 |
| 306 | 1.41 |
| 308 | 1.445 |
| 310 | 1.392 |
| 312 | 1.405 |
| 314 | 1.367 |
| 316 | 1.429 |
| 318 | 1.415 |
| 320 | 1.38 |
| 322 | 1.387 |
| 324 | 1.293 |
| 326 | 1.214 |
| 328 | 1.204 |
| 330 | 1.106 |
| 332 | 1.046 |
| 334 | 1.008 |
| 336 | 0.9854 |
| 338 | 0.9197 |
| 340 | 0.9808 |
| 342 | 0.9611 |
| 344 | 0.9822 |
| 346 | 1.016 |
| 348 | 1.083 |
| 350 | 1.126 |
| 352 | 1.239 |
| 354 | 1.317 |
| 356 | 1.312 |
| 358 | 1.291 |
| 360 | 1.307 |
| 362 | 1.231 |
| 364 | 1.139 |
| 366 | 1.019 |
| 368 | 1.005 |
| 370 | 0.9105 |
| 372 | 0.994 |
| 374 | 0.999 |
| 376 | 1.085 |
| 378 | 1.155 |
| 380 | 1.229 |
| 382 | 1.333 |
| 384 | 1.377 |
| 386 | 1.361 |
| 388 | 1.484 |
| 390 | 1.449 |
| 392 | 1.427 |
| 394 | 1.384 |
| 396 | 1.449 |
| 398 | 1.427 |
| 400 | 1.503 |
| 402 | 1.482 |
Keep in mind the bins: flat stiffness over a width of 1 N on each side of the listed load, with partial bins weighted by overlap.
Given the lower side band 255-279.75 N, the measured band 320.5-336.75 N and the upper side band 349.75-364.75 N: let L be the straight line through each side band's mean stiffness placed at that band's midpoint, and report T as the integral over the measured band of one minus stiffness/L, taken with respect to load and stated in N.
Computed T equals 1.90 N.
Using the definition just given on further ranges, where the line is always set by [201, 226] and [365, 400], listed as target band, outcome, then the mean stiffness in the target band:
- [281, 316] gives -1.62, 1.42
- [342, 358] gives 1.72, 1.15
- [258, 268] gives -0.31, 1.44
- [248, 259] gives -0.27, 1.45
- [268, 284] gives -0.97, 1.47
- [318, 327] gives -0.04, 1.33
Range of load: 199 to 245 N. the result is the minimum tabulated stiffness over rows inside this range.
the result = 1.387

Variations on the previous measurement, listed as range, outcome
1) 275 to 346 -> 0.9197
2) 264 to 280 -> 1.415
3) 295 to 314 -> 1.367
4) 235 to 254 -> 1.416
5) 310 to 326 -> 1.214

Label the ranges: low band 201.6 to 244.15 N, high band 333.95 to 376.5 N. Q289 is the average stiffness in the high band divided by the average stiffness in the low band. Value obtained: 0.75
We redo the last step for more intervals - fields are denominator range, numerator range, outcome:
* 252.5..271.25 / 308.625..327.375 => 0.94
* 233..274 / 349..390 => 0.83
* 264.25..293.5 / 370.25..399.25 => 0.89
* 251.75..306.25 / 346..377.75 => 0.79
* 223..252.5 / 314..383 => 0.79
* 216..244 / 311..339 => 0.84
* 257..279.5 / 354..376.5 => 0.77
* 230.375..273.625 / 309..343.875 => 0.82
